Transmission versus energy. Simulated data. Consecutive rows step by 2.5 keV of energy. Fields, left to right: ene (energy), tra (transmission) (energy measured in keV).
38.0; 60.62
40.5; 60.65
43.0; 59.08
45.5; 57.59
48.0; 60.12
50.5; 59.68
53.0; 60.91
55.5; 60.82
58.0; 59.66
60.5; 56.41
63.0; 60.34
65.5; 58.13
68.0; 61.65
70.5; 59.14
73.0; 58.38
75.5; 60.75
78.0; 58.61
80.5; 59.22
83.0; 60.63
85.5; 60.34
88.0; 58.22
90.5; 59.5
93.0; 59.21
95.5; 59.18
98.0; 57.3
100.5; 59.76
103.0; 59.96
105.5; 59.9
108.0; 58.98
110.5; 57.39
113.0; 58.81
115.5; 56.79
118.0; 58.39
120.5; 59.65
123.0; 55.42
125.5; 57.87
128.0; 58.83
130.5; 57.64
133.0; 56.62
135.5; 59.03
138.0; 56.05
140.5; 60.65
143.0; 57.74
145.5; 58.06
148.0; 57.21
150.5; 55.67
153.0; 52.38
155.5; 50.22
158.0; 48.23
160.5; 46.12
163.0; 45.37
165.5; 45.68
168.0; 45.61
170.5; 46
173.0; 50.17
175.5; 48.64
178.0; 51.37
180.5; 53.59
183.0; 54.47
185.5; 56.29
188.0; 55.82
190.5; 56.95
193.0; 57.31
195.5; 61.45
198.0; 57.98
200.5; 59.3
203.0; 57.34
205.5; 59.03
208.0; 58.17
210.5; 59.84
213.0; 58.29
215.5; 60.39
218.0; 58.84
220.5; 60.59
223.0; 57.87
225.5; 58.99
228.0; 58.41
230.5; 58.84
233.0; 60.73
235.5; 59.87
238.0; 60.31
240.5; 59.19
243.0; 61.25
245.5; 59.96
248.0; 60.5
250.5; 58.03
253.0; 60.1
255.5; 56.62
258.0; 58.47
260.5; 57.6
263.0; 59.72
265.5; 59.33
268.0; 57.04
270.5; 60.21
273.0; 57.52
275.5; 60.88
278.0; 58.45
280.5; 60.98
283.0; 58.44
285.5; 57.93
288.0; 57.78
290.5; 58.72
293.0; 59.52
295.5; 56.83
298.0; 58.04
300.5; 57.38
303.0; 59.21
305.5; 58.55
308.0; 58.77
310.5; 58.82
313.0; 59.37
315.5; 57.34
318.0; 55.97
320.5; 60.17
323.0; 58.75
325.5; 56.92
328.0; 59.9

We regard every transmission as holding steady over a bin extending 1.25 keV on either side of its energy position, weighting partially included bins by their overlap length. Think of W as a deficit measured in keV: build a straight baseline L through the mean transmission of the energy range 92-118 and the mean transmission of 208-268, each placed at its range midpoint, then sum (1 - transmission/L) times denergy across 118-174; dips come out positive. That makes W 4.8 keV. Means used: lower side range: 58.7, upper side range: 59.2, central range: 53.8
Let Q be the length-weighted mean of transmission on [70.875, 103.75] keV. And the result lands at 59.3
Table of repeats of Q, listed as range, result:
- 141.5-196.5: 52.5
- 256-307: 58.6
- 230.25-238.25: 60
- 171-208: 55.6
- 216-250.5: 59.6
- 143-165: 51.8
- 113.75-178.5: 53.7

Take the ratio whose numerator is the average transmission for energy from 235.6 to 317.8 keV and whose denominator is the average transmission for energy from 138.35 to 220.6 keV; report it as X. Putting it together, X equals 1.1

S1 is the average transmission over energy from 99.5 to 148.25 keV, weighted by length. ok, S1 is 58.3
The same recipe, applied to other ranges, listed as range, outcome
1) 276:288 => 58.9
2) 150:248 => 55.6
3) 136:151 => 57.7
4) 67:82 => 59.6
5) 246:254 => 59.6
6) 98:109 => 59.4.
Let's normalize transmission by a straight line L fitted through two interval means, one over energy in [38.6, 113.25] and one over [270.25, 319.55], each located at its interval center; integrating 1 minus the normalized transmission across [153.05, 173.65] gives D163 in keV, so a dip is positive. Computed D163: 4.1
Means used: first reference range 59.4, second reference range 58.5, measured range 47.4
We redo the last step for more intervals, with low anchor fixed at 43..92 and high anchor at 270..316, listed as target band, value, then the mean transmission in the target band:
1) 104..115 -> 0.1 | 58.7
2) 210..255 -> -0.5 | 59.5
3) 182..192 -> 0.5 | 56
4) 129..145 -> 0.3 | 58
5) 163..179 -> 3.1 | 47.7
